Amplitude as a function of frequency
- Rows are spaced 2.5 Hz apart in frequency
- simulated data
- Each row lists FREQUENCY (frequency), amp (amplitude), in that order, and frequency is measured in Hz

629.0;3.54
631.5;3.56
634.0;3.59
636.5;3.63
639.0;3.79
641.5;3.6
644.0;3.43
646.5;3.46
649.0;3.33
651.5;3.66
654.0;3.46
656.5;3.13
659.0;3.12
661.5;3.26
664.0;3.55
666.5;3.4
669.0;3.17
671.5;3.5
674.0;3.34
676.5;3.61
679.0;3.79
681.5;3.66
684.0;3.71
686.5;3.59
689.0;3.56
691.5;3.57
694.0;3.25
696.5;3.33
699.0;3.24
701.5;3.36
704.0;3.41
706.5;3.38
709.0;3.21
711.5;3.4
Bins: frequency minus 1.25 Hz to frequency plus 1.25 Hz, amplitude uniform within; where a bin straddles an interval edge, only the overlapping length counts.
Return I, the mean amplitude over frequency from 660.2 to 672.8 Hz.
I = 3.37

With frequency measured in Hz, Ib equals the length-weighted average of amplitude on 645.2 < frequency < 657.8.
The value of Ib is 3.41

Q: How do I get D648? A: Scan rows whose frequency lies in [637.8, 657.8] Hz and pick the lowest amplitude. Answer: 3.13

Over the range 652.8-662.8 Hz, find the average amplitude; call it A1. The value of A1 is 3.24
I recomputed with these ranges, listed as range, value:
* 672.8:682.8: 3.6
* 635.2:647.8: 3.58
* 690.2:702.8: 3.35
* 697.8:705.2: 3.34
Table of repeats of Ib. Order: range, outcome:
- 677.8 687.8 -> 3.69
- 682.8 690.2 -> 3.62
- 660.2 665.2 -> 3.4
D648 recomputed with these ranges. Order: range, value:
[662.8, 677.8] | 3.17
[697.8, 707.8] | 3.24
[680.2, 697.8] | 3.25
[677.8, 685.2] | 3.66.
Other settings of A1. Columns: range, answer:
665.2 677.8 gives 3.41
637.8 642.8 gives 3.69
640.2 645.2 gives 3.52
